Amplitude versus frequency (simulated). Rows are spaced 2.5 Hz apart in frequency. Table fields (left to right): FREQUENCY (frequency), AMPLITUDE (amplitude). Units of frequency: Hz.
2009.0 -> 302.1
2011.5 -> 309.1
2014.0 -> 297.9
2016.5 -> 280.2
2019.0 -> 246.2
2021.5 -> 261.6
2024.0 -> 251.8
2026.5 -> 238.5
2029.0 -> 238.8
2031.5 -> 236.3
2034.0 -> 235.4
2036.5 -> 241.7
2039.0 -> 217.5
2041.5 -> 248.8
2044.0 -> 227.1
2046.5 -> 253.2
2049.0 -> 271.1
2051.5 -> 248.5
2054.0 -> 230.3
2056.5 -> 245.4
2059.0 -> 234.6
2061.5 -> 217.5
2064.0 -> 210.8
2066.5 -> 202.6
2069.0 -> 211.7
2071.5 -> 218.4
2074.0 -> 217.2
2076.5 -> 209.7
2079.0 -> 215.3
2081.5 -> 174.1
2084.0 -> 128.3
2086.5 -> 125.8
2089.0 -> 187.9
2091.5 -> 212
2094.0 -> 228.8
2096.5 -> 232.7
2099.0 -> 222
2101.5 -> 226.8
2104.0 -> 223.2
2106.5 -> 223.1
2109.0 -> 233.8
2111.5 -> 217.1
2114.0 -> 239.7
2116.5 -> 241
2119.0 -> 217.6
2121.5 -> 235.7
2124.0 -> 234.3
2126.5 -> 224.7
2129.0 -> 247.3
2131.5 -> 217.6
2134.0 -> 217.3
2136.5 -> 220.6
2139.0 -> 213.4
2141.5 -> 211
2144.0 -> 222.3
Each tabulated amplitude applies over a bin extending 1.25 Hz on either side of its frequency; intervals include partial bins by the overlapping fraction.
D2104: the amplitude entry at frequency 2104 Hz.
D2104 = 223.2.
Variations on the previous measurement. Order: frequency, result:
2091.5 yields 212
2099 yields 222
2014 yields 297.9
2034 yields 235.4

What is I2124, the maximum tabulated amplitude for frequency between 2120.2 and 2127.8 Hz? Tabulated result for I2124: 235.7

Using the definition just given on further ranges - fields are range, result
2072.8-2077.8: 217.2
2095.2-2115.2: 239.7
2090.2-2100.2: 232.7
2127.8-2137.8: 247.3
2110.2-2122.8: 241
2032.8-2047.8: 253.2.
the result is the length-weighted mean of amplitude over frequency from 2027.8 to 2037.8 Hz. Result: 238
